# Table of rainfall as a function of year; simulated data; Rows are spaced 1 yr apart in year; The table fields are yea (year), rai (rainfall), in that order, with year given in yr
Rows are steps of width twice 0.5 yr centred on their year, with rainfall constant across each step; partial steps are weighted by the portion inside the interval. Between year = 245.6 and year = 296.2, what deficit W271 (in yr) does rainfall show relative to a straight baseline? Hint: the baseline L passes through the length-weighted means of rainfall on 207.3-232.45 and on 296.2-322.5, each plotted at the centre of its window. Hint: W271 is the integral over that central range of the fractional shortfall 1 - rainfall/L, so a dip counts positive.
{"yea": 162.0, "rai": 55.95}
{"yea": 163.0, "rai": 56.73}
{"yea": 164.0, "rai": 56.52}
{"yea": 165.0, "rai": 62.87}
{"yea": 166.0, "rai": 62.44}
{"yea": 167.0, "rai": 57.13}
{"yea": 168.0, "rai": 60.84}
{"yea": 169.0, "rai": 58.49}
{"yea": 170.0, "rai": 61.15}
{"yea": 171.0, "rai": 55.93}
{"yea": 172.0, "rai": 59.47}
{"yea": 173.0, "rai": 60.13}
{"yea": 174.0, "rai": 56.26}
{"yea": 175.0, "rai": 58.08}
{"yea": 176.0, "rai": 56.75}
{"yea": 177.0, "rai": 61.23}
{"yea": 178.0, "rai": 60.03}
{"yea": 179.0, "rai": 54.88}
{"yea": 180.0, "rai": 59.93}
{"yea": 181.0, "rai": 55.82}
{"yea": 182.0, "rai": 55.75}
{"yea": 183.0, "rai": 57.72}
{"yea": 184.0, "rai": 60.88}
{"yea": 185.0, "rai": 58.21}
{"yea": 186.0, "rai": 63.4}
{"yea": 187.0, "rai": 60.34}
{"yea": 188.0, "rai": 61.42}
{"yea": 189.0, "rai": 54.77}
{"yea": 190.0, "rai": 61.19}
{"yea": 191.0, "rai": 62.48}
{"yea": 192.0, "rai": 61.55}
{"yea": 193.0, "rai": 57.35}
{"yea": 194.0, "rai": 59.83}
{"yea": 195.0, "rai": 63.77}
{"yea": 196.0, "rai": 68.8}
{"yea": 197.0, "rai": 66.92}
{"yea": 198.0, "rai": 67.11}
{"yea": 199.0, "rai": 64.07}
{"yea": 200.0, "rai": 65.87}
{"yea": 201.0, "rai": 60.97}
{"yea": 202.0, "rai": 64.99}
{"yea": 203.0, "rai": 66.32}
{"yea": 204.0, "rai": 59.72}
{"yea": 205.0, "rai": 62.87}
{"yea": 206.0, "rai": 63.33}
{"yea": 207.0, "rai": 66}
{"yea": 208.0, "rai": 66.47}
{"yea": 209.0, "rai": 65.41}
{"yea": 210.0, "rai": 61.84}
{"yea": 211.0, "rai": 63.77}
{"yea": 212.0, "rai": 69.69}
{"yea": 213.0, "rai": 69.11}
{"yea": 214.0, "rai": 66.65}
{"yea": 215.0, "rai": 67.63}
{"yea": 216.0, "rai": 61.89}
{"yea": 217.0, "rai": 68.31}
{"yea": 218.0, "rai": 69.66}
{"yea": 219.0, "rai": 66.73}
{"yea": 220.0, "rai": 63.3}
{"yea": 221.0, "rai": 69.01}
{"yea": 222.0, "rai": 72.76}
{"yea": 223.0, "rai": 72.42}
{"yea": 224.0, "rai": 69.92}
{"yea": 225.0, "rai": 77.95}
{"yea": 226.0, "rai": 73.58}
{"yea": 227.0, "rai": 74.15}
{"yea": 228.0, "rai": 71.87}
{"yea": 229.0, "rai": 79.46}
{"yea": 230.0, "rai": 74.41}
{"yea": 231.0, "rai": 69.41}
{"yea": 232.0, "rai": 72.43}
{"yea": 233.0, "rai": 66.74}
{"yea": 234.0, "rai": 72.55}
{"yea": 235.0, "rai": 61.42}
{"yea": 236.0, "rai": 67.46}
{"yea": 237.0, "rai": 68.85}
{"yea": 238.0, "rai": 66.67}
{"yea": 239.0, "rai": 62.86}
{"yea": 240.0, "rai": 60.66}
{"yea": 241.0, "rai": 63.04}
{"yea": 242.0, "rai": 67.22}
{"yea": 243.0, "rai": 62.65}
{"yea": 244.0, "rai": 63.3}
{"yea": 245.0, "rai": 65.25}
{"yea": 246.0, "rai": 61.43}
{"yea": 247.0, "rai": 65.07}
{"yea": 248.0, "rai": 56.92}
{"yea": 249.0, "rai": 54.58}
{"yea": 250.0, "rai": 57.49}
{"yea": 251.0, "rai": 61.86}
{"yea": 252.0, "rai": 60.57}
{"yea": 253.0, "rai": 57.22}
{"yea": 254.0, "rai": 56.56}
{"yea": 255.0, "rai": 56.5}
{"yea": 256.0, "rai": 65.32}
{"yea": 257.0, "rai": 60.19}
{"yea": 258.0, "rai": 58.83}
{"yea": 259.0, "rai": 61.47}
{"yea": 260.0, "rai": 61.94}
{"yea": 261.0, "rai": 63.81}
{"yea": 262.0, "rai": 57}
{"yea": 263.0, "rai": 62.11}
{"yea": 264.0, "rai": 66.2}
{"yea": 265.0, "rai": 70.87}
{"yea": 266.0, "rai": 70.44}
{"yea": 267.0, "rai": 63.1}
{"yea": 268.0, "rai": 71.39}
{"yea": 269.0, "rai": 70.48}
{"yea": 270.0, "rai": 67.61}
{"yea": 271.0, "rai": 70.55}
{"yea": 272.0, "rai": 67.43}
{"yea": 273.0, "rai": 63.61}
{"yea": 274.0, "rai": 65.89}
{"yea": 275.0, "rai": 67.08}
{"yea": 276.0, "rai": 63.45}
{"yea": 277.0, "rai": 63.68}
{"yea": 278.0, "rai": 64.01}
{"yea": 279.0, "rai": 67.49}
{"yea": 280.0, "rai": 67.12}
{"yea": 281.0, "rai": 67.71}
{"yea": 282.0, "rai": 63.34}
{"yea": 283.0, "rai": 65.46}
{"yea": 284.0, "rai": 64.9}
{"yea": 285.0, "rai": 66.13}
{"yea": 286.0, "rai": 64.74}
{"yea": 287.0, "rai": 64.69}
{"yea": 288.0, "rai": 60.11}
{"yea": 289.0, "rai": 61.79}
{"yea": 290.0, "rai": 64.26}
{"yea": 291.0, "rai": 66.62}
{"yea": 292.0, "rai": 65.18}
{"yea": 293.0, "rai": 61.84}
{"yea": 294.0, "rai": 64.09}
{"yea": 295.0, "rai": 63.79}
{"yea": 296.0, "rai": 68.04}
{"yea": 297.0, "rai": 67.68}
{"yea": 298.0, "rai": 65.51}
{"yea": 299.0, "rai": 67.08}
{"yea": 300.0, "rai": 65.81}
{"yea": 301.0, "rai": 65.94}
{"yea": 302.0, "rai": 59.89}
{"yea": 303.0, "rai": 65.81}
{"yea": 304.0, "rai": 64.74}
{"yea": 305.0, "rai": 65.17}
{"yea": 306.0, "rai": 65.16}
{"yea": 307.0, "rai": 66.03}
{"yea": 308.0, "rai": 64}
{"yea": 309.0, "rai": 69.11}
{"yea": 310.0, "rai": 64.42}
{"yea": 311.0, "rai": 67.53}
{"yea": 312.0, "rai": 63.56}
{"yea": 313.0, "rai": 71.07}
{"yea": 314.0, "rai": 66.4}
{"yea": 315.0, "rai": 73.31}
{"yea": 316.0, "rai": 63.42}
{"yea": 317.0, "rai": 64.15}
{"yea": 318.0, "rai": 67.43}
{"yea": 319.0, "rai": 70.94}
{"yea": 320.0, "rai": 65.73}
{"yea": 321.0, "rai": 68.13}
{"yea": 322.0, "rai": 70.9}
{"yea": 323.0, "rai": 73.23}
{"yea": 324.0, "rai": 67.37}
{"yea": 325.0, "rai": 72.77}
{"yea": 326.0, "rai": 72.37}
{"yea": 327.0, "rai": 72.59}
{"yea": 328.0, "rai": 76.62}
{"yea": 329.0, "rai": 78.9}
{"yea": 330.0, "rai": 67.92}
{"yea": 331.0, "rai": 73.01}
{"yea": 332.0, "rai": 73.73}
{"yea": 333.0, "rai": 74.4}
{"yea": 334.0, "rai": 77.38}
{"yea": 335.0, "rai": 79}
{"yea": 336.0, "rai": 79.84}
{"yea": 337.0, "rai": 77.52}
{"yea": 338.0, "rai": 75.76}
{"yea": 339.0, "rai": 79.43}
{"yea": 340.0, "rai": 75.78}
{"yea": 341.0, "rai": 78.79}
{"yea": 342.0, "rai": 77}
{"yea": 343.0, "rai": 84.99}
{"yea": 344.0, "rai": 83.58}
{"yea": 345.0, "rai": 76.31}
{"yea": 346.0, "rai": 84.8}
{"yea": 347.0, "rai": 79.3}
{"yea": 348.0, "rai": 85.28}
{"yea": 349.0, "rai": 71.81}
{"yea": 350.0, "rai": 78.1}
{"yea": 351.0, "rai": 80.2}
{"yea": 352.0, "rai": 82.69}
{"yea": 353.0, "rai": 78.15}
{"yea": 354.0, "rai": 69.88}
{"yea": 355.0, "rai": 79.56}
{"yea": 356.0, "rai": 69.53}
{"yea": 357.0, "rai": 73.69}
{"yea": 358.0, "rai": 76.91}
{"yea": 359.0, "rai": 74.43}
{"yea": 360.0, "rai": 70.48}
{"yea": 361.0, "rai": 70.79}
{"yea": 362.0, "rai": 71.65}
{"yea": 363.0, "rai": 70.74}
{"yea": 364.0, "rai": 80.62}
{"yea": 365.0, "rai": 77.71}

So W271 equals 3.0 yr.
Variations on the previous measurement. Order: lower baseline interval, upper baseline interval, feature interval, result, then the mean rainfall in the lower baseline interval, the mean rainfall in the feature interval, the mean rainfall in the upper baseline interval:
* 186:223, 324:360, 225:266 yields 2.0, 64.6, 64.7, 76.7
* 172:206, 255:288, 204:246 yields -3.3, 60.9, 67.6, 65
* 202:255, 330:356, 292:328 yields 3.6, 66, 67.1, 77.9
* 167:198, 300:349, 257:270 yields 0.4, 59.9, 64.7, 72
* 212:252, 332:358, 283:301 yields 2.0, 67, 64.9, 78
